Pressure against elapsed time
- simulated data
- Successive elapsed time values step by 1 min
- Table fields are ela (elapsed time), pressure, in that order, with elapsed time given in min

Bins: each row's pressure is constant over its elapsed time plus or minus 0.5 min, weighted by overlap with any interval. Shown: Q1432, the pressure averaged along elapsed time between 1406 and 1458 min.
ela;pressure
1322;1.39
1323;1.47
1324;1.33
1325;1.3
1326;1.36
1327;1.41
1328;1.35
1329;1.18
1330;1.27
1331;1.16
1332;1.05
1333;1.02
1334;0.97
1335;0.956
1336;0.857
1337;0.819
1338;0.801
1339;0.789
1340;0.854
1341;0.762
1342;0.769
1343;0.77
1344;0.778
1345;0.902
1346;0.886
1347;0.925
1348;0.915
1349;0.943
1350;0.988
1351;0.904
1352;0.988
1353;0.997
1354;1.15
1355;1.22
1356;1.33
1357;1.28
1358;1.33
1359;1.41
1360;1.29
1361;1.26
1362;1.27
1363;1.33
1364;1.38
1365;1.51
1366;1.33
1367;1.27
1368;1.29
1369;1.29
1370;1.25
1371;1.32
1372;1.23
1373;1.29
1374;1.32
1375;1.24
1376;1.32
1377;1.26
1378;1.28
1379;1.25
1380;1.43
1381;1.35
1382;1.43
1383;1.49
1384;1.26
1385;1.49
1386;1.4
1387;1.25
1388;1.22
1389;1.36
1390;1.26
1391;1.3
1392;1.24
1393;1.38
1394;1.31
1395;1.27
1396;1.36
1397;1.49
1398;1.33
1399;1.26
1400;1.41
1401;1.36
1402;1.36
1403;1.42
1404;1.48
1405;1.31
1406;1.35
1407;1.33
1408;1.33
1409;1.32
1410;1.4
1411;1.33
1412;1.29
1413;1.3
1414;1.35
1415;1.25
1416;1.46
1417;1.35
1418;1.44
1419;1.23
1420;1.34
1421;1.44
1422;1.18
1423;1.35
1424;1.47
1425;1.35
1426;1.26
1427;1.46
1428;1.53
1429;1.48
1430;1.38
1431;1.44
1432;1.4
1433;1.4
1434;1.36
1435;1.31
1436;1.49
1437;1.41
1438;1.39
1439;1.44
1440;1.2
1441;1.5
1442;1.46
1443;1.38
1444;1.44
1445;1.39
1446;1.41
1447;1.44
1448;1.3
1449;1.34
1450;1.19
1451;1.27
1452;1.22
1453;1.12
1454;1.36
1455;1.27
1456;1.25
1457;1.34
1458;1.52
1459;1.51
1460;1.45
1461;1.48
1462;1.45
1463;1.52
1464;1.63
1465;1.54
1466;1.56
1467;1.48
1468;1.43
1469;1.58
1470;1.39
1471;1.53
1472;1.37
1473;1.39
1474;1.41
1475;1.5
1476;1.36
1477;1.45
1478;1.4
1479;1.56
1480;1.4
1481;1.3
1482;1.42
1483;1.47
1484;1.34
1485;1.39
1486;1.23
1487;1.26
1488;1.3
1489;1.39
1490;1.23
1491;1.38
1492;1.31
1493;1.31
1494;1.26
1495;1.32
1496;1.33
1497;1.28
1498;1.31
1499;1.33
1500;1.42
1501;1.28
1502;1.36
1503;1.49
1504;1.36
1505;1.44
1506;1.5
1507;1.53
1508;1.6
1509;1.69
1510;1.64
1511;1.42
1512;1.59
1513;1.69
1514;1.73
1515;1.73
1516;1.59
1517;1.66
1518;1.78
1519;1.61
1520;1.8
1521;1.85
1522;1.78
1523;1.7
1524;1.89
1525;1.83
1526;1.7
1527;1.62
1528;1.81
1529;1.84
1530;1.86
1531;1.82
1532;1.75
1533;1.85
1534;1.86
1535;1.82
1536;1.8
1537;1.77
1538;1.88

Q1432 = 1.36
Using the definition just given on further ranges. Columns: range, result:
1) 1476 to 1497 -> 1.35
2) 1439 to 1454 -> 1.34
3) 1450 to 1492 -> 1.4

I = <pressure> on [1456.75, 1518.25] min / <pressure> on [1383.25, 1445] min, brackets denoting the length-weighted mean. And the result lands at 1.06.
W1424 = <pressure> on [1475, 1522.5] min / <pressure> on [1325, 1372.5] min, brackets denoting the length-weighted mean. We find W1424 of 1.3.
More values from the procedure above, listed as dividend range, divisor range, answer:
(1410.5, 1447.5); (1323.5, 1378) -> 1.22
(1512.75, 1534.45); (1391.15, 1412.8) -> 1.31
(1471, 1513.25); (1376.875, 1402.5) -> 1.05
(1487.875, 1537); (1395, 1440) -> 1.16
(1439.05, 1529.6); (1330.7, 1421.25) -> 1.20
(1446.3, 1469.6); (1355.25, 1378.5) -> 1.07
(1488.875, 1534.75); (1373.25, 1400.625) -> 1.19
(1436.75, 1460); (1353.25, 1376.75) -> 1.05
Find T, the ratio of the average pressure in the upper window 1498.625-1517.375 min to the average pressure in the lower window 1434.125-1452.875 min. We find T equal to 1.12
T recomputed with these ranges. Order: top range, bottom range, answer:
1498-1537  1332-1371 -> 1.54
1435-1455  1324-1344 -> 1.32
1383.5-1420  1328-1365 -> 1.27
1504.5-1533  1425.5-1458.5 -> 1.24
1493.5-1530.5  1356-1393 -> 1.20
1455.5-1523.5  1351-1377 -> 1.16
